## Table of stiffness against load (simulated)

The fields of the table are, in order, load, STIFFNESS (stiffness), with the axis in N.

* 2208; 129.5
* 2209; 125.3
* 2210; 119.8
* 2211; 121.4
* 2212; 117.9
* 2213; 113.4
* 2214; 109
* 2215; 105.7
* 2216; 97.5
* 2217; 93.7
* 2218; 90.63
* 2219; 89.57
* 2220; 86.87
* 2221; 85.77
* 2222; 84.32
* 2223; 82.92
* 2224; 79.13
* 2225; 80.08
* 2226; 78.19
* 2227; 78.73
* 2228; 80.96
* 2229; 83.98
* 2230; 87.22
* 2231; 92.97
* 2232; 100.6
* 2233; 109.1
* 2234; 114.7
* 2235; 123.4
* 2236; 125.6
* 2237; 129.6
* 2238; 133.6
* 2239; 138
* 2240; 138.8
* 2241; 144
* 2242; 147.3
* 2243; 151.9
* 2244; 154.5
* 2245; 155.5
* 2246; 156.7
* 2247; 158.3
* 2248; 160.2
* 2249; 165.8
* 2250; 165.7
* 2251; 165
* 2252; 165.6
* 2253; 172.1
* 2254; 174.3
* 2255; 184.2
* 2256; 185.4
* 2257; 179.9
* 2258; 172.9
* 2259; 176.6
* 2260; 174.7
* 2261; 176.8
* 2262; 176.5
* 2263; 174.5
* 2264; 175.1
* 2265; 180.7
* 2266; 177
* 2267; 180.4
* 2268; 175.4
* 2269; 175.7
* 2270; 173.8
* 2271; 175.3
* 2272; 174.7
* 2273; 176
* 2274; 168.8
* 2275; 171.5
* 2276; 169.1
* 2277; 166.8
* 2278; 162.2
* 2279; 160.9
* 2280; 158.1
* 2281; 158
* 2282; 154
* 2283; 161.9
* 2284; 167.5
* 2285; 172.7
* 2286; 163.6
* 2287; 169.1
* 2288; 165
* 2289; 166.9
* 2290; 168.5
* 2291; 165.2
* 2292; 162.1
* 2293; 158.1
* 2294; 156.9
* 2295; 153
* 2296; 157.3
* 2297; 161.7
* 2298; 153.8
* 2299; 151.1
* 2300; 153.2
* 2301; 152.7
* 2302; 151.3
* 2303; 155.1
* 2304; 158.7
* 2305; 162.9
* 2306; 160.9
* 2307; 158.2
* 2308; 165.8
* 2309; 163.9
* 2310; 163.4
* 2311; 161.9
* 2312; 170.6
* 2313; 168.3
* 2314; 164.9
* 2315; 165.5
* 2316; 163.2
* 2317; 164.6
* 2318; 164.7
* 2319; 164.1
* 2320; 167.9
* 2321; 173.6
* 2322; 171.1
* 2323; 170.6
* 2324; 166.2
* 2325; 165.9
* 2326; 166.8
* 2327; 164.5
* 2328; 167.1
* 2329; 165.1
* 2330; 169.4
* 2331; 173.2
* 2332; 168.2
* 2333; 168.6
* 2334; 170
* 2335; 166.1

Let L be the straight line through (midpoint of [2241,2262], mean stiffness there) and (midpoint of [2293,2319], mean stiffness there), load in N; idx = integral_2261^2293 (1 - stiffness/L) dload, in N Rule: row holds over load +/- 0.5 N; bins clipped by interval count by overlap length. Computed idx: -1.1 N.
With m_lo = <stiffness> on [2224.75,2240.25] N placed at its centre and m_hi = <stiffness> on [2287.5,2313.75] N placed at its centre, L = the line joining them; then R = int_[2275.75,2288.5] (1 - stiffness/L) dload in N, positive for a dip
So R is -1.6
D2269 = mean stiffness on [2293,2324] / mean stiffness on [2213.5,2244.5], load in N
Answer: 1.52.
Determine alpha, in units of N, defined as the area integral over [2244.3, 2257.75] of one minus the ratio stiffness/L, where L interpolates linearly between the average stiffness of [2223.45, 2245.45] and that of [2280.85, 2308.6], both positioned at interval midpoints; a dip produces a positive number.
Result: -4.3 N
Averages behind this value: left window 115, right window 160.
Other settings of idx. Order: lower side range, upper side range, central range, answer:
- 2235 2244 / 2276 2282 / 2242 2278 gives -4.9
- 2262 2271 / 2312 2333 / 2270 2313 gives 2.4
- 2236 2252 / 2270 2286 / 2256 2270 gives -1.5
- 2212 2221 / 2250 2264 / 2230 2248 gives 1.1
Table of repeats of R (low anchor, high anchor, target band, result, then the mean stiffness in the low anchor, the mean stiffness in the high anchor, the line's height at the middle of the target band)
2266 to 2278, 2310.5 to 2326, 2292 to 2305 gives 1.1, 173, 167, 170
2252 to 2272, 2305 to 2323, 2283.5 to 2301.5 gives 1.0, 177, 166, 170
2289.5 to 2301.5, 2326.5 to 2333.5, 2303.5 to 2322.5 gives -0.2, 158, 168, 163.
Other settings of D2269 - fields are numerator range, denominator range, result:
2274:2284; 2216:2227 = 1.91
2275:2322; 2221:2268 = 1.15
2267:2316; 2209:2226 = 1.68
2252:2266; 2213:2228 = 1.98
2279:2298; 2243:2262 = 0.96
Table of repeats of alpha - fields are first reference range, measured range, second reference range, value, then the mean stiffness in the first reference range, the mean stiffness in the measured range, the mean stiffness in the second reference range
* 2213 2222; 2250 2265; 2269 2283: -3.2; 95.3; 175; 167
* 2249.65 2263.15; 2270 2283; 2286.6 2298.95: 0.1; 175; 166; 161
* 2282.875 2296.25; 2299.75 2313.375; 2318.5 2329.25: 0.4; 164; 161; 168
